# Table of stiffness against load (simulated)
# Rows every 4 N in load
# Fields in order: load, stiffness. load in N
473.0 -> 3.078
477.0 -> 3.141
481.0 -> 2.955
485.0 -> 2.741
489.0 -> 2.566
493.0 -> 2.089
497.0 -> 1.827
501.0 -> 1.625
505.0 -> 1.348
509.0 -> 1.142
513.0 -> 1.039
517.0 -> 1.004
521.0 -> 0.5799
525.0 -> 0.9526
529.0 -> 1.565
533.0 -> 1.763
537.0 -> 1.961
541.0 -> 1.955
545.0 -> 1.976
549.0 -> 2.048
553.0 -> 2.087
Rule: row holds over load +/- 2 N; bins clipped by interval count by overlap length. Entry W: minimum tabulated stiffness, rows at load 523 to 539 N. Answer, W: 0.9526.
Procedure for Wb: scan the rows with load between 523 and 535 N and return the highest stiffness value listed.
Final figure 1.763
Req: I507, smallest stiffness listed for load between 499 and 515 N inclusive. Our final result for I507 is 1.039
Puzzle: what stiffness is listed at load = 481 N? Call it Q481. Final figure 2.955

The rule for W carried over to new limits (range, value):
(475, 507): 1.348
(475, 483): 2.955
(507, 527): 0.5799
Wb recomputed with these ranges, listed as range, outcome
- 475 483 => 3.141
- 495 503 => 1.827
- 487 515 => 2.566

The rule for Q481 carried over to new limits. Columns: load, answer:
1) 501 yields 1.625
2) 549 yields 2.048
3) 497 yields 1.827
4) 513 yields 1.039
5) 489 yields 2.566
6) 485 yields 2.741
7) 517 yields 1.004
